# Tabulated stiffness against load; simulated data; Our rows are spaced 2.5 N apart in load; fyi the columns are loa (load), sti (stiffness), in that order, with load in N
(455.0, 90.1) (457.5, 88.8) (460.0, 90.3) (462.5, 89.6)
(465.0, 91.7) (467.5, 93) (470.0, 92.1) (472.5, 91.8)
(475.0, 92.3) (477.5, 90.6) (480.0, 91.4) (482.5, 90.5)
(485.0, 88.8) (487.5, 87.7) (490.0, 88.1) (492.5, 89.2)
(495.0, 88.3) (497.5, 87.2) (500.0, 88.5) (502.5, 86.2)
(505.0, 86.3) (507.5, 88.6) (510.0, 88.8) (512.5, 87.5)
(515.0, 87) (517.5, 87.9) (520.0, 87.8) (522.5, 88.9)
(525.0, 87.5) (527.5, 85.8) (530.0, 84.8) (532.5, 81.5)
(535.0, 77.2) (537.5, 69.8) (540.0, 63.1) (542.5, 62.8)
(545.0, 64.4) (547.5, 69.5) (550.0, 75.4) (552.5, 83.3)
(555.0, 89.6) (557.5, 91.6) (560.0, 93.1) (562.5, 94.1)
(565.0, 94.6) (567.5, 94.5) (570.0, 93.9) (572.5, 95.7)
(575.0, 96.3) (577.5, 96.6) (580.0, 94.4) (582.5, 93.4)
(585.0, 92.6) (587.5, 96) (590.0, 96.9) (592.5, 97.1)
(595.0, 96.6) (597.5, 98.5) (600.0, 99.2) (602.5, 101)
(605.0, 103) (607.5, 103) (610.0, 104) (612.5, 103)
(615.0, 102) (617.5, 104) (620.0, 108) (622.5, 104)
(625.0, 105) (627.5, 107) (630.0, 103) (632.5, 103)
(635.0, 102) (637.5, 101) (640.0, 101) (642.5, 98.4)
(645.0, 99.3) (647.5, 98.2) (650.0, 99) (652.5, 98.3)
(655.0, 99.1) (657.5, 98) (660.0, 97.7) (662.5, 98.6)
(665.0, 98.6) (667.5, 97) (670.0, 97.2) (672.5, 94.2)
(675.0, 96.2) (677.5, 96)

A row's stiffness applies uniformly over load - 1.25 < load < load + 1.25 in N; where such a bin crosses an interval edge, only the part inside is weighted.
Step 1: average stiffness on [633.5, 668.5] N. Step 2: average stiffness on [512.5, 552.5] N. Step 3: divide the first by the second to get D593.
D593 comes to 1.26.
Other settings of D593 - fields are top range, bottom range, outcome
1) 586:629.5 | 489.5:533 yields 1.16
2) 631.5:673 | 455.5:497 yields 1.10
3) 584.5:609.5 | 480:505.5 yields 1.12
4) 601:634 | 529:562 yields 1.34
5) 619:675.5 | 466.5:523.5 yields 1.13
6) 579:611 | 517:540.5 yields 1.20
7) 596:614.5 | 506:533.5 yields 1.17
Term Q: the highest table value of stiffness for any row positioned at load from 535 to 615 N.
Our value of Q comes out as 104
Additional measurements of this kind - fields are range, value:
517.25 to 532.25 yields 88.9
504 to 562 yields 93.1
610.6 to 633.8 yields 108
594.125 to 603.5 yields 101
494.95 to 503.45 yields 88.5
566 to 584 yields 96.6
